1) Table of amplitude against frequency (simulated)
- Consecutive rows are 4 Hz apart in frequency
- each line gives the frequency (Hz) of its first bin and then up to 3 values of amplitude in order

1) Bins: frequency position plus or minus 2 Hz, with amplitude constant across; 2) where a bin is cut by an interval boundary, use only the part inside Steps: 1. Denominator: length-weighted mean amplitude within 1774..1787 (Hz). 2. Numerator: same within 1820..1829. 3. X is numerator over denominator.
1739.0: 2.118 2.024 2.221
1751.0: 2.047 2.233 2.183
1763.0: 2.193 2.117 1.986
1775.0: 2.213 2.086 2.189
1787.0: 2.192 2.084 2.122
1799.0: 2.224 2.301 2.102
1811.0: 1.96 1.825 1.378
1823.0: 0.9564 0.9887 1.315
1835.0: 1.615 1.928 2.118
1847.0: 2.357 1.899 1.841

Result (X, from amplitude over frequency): 0.47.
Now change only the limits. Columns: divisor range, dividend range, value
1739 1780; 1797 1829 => 0.81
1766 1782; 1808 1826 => 0.73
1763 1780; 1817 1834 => 0.56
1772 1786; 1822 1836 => 0.56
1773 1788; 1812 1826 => 0.65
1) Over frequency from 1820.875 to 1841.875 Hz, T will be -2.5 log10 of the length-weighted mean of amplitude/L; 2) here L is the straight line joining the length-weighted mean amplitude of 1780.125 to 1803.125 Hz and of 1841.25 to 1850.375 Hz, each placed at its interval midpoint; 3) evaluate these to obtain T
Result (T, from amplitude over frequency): 0.49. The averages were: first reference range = 2.17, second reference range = 2.19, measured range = 1.39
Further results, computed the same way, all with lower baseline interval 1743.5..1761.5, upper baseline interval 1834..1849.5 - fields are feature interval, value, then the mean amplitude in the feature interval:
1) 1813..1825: 0.431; 1.39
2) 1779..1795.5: -0.017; 2.14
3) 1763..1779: 0.009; 2.11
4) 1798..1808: -0.068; 2.22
